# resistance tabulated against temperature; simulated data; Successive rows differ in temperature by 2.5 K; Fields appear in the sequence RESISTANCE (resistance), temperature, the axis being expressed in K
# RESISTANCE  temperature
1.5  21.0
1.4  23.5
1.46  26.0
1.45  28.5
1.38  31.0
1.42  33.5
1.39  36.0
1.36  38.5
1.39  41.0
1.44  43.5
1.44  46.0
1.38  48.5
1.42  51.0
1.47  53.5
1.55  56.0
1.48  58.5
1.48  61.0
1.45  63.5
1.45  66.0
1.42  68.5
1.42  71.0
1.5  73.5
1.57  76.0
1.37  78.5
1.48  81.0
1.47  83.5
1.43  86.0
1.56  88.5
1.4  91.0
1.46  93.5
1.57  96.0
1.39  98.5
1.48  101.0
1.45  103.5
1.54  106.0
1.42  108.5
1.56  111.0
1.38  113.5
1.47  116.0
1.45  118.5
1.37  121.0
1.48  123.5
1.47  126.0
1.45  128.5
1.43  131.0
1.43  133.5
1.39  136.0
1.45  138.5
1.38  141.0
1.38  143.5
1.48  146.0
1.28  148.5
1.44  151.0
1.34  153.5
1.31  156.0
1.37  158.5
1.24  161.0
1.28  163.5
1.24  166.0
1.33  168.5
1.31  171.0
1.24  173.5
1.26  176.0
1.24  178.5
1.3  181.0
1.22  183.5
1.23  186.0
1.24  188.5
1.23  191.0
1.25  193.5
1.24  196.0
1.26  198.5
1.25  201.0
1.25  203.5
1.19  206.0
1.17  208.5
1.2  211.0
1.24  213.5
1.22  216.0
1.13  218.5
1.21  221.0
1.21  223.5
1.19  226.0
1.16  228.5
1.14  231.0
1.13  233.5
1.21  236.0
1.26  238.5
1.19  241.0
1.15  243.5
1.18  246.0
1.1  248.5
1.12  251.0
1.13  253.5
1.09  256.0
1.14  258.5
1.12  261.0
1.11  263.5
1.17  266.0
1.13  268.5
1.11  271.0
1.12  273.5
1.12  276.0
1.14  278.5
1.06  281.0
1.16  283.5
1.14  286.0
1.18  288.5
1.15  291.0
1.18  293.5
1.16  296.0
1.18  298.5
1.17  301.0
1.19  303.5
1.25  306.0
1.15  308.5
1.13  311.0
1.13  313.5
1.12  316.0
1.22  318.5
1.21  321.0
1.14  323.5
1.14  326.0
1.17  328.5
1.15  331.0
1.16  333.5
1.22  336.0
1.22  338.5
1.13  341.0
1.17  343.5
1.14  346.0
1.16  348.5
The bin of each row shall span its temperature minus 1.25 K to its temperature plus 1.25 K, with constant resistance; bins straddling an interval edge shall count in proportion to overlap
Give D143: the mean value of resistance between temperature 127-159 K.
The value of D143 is 1.4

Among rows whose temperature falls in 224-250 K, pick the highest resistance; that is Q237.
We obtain 1.26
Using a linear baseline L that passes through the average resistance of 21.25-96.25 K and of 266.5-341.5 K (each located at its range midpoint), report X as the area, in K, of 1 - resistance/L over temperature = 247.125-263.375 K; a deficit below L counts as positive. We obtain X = 1.3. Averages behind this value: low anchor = 1.45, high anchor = 1.16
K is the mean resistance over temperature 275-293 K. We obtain 1.14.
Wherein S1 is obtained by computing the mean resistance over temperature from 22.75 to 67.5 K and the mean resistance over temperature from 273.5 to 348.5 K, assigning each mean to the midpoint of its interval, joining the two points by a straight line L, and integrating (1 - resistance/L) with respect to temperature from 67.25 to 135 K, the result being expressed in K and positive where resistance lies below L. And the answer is -4.1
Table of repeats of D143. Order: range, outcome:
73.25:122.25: 1.47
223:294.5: 1.15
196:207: 1.24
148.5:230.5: 1.25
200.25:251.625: 1.19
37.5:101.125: 1.45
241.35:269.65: 1.13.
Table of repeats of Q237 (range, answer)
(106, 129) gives 1.56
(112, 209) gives 1.48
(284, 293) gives 1.18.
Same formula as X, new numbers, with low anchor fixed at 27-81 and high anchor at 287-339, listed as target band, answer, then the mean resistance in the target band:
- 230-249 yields 1.1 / 1.17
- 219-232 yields 0.9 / 1.18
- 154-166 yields 0.3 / 1.3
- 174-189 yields 0.7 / 1.25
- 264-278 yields 1.0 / 1.13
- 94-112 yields -1.2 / 1.49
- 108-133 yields -1.4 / 1.45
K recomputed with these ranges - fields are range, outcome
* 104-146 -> 1.44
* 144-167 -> 1.33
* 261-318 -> 1.15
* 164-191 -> 1.26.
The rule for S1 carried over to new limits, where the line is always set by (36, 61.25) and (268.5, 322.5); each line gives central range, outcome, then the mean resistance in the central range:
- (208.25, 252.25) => 1.83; 1.18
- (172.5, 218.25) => 1.32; 1.23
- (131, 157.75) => -1.25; 1.39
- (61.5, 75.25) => -0.39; 1.45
